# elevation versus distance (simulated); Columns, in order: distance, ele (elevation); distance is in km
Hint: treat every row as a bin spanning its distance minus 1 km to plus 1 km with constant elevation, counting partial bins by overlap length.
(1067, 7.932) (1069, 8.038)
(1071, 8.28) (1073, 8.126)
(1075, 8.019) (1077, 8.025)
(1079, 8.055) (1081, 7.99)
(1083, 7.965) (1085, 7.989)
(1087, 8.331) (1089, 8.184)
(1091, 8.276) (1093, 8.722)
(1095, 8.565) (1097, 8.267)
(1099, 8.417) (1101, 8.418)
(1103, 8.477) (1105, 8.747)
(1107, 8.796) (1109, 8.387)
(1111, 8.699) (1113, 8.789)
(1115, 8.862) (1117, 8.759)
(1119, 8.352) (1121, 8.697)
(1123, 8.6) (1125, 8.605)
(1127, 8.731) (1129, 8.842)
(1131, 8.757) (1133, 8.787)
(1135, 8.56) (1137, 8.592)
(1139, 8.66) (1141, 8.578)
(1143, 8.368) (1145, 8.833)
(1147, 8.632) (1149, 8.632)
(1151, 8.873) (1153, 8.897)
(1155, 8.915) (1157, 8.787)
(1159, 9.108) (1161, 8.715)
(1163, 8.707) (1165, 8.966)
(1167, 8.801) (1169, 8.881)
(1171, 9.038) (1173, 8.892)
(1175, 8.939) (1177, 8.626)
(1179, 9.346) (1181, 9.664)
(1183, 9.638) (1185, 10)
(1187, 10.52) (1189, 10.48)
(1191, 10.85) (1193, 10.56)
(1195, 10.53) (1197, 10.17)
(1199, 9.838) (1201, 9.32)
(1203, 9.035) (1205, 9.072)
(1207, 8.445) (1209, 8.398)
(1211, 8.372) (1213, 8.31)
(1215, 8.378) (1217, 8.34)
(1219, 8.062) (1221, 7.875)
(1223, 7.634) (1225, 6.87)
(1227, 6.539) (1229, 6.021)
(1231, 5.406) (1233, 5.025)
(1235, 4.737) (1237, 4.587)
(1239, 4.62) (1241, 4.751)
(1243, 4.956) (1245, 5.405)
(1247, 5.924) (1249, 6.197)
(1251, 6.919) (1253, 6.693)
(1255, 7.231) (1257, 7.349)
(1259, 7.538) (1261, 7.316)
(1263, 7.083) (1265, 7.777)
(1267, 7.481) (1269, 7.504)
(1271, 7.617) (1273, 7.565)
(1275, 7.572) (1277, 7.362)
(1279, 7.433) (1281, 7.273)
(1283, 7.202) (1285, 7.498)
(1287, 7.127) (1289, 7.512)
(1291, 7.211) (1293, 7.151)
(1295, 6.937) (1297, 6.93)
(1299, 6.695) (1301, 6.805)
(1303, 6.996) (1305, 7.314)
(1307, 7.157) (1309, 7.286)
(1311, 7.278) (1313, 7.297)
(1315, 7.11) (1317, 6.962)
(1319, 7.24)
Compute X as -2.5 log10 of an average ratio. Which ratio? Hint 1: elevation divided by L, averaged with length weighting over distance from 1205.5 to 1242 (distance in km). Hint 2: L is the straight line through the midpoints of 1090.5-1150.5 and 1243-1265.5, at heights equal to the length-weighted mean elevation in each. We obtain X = 0.06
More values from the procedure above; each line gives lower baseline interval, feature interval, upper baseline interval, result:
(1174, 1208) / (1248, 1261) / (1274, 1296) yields 0.15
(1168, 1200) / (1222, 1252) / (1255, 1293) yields 0.42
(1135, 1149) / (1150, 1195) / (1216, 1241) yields -0.21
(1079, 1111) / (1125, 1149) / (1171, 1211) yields 0.03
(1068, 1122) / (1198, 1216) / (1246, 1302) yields -0.15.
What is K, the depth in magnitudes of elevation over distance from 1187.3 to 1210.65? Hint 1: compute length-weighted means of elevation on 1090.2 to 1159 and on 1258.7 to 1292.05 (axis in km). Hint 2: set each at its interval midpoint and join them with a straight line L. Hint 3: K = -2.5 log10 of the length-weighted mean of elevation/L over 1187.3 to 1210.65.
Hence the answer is -0.20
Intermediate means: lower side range 8.65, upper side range 7.41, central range 9.69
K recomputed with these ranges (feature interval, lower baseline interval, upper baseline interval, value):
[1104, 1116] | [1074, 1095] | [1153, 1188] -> -0.03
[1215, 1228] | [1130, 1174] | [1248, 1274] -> 0.03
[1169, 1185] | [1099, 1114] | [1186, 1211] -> 0.03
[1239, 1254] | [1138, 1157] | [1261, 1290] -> 0.32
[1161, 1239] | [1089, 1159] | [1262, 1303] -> -0.06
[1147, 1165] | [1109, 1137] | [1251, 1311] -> -0.06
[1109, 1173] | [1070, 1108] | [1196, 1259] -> -0.12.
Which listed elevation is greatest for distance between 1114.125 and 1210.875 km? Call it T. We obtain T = 10.85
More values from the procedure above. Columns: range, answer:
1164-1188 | 10.52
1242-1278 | 7.777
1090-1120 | 8.862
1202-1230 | 9.072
